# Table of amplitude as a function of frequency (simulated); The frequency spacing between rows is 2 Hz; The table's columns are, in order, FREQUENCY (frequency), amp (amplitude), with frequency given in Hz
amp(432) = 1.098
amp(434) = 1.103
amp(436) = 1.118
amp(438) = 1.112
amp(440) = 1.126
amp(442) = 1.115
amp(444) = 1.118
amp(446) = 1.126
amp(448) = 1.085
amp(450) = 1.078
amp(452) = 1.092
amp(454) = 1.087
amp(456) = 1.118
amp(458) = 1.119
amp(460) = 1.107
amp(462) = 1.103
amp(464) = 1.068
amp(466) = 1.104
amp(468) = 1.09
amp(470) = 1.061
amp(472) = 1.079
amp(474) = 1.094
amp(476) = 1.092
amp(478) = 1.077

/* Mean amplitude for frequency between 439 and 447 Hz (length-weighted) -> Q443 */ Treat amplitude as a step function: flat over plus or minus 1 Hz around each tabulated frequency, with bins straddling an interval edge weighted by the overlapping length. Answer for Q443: 1.12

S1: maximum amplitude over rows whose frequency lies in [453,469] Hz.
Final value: 1.119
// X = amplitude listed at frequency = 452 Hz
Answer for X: 1.092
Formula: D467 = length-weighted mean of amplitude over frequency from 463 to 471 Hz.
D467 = 1.08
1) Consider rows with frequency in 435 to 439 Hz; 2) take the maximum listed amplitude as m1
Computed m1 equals 1.118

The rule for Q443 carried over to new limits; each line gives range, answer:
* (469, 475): 1.08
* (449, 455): 1.09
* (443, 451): 1.1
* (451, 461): 1.1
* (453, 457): 1.1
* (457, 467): 1.1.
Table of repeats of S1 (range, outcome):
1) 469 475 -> 1.094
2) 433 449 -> 1.126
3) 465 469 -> 1.104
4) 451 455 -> 1.092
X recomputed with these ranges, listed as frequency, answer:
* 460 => 1.107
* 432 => 1.098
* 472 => 1.079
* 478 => 1.077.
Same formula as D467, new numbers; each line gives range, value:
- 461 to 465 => 1.09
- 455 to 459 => 1.12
